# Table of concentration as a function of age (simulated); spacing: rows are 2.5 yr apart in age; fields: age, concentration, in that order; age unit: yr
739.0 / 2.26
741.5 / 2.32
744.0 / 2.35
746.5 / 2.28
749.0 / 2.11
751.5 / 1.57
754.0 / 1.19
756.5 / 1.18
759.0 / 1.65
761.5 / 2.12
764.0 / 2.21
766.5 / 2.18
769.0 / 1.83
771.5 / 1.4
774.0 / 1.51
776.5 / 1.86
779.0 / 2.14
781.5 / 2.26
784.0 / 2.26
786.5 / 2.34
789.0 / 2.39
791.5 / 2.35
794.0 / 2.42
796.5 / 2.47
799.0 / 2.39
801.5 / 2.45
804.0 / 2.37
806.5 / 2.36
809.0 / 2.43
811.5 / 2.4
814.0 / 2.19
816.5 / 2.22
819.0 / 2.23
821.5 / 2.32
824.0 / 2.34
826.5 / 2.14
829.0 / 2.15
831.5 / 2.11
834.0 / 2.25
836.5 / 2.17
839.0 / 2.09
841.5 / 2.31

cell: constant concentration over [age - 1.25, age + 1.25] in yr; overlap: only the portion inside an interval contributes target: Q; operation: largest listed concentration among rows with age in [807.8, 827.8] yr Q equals 2.43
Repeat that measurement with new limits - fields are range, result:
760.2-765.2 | 2.21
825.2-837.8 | 2.25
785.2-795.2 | 2.42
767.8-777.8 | 1.86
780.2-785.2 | 2.26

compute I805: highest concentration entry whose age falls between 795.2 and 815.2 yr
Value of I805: 2.47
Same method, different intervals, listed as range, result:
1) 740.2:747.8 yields 2.35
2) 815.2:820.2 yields 2.23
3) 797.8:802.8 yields 2.45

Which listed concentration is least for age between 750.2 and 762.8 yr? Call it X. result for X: 1.18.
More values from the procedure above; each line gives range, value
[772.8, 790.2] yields 1.51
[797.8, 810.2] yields 2.36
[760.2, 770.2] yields 1.83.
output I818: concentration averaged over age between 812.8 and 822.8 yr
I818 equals 2.24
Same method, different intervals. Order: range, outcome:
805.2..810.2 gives 2.39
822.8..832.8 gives 2.18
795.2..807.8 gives 2.41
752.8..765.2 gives 1.67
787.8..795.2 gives 2.39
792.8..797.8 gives 2.44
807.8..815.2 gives 2.34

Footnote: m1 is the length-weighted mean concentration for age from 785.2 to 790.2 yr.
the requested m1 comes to 2.36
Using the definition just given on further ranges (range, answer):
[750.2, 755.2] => 1.39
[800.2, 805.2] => 2.41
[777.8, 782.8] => 2.2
